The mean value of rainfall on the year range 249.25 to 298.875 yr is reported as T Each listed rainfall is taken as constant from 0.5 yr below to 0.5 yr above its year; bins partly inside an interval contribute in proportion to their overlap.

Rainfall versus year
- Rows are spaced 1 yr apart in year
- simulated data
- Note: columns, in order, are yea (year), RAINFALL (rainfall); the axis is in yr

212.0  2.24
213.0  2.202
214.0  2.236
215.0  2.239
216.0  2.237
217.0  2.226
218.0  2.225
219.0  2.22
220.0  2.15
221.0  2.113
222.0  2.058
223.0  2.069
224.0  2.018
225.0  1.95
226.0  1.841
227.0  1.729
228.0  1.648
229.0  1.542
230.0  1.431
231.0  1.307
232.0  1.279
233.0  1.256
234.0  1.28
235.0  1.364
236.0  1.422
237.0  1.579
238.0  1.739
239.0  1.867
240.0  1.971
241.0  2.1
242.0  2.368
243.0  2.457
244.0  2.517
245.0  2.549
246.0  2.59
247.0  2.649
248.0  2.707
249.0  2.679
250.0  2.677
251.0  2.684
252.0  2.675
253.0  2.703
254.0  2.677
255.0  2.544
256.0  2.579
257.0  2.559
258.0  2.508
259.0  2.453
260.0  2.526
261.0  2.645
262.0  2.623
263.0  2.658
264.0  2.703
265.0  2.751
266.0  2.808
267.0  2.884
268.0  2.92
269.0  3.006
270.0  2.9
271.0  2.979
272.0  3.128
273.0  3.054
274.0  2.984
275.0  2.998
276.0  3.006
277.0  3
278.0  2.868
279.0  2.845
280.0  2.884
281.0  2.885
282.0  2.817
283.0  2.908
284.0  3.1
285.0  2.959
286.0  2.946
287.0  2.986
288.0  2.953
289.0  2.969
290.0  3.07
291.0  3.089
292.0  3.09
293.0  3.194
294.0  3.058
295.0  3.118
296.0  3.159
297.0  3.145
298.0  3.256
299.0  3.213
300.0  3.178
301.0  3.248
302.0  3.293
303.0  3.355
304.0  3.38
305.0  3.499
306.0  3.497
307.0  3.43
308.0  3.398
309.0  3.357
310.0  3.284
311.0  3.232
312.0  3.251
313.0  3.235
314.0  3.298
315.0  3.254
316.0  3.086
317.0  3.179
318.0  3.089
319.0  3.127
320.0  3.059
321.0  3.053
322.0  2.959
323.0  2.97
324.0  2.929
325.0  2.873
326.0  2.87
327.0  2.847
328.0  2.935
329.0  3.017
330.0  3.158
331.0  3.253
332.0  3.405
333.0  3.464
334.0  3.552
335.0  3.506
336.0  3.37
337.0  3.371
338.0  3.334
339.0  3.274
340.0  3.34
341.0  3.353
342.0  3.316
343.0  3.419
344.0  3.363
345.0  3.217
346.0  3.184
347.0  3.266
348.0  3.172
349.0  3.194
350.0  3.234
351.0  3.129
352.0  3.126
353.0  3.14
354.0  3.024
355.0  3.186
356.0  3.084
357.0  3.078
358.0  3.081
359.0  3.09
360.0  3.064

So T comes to 2.88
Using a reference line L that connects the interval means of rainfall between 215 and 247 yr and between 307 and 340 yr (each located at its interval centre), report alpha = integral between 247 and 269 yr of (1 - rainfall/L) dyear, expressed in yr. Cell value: -3.6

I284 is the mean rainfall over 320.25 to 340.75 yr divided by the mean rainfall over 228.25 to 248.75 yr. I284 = 1.67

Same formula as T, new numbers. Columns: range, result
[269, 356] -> 3.15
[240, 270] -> 2.62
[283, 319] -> 3.19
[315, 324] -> 3.07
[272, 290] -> 2.96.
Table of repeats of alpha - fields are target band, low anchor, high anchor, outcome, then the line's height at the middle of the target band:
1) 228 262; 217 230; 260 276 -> 3.4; 2.39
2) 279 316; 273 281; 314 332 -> -2.0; 2.99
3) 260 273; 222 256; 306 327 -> -2.0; 2.45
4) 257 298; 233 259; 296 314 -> -1.3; 2.83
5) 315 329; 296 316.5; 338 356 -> 1.1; 3.27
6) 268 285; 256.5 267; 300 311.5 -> -0.5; 2.88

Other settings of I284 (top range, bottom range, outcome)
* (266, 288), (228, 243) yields 1.80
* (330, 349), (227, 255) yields 1.61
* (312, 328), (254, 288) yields 1.08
